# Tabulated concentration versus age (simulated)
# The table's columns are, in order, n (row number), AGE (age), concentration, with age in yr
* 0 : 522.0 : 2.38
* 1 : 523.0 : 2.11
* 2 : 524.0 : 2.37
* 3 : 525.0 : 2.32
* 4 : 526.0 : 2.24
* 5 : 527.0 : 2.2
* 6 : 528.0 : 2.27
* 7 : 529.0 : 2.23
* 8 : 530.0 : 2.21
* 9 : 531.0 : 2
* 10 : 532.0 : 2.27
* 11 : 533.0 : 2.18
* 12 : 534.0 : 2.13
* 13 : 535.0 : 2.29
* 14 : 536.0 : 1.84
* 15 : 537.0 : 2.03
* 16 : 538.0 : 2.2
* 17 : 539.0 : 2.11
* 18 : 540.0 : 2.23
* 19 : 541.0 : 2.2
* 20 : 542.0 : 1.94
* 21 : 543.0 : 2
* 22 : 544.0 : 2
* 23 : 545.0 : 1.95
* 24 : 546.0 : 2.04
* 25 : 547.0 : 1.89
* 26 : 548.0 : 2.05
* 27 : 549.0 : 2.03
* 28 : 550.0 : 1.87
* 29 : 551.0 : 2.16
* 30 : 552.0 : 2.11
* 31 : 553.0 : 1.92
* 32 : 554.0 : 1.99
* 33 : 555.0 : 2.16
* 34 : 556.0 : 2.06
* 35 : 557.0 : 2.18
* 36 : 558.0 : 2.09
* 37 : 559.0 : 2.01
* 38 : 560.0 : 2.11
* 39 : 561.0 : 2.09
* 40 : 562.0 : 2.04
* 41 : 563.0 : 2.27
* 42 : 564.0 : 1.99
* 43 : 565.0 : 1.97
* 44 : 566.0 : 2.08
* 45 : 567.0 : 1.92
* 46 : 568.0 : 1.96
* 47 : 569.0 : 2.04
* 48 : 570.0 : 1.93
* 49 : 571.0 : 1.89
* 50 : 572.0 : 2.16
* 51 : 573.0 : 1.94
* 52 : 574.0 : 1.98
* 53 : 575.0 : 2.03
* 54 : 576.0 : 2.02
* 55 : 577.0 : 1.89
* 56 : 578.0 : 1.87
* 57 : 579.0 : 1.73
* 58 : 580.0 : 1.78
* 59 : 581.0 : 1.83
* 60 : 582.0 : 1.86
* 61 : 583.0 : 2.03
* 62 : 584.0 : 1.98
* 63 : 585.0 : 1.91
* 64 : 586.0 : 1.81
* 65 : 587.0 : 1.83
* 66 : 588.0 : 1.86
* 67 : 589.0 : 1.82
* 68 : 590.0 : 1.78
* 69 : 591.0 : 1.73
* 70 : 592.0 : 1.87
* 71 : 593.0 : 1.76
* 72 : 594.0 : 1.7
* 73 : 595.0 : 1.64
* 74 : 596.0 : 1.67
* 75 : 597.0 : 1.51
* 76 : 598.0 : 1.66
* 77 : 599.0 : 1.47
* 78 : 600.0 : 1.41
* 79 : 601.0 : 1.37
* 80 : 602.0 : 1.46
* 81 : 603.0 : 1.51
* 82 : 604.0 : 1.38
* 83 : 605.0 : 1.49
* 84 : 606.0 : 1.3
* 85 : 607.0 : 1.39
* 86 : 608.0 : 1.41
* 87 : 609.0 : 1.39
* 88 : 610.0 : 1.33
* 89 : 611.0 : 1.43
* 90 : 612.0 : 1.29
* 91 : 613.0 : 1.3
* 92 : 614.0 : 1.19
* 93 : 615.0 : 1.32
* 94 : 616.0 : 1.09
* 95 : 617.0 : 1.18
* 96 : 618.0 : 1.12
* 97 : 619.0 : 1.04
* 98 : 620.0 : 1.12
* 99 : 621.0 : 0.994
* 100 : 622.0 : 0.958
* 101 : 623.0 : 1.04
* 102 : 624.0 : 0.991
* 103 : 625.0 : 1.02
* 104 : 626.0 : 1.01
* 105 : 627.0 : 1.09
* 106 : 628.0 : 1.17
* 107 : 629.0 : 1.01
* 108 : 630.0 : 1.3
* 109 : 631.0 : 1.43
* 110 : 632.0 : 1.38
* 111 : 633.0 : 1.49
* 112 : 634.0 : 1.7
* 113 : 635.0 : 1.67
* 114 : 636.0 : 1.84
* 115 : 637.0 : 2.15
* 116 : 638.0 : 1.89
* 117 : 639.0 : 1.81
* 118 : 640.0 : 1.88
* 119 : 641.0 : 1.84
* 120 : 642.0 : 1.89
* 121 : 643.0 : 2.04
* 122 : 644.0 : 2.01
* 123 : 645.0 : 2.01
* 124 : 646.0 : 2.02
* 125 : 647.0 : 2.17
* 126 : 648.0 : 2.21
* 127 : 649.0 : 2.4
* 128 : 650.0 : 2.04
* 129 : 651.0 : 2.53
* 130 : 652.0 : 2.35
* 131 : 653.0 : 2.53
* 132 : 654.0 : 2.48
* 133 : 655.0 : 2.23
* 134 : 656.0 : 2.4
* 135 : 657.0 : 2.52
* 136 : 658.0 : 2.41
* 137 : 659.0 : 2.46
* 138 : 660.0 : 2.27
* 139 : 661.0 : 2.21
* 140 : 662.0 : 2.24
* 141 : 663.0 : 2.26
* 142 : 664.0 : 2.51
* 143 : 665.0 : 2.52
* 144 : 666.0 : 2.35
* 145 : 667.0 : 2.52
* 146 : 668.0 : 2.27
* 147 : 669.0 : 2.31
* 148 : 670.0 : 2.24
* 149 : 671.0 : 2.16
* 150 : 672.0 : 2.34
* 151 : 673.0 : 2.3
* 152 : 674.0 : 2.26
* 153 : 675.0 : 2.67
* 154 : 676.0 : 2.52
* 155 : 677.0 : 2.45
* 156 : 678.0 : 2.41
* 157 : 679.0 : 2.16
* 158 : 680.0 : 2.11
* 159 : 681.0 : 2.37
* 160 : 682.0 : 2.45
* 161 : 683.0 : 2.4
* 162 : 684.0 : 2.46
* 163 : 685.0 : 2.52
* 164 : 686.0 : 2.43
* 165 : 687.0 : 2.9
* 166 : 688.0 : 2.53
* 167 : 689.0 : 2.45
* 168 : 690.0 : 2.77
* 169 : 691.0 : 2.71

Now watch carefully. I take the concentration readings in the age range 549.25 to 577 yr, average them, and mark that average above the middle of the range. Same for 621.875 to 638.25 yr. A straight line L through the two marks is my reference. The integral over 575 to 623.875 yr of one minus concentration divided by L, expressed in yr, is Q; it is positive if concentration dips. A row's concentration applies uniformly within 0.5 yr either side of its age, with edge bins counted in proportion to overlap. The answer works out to 4.4 yr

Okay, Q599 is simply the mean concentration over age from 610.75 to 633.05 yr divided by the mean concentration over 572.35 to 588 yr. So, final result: 0.61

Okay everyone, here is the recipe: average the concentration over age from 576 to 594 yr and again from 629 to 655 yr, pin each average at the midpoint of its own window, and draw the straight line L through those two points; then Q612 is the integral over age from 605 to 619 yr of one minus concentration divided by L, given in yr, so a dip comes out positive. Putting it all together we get 4.5 yr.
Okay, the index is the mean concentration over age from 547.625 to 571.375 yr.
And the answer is 2.04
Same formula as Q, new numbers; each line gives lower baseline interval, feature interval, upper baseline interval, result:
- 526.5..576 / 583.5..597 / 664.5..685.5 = 2.34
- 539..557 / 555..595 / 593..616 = -4.38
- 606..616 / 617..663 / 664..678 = 2.23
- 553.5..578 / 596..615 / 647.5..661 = 6.71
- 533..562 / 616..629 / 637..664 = 6.63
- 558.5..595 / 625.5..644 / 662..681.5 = 4.99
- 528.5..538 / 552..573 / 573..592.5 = -0.64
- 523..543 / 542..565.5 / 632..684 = 1.44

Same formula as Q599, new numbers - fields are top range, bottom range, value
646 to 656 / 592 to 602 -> 1.46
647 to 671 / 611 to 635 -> 1.96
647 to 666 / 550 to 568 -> 1.15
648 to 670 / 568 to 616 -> 1.41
